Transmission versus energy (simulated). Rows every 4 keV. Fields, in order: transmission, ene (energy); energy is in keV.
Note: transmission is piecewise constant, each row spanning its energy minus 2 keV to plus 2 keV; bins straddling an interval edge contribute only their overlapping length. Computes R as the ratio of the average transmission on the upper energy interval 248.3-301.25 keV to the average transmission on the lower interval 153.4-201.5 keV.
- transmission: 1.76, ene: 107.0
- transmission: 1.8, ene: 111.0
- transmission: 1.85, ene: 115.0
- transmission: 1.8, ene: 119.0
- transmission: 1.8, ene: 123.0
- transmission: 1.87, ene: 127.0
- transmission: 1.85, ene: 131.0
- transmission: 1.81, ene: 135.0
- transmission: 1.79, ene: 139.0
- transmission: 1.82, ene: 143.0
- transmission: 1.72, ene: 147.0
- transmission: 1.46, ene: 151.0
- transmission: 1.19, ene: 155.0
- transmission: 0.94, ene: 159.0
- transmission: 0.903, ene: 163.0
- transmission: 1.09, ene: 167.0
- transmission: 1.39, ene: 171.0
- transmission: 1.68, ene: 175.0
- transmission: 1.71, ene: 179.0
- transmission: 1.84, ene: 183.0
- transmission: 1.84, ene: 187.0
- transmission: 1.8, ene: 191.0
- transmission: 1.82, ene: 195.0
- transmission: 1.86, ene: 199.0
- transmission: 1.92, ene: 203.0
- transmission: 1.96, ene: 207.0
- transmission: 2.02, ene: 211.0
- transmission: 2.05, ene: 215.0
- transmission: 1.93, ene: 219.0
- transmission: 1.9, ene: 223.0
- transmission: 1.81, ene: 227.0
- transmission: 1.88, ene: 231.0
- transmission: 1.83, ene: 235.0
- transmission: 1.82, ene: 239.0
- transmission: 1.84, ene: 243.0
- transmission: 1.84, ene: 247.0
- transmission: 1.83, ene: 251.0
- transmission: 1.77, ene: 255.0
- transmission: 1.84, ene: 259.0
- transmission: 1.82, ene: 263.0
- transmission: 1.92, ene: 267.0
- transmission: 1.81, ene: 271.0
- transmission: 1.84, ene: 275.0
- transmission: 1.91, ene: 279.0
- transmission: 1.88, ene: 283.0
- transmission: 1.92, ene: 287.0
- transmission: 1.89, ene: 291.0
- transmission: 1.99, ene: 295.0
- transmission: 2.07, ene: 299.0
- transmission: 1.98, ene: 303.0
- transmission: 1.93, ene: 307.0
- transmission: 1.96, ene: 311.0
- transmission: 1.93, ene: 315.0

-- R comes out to 1.2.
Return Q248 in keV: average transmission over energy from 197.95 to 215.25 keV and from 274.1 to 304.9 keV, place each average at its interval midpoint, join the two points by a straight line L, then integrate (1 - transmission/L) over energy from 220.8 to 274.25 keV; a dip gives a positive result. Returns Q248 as 3.0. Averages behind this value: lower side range 1.96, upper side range 1.94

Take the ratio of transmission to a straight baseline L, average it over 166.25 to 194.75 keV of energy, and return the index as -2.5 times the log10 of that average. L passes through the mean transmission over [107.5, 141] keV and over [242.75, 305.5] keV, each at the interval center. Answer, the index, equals 0.12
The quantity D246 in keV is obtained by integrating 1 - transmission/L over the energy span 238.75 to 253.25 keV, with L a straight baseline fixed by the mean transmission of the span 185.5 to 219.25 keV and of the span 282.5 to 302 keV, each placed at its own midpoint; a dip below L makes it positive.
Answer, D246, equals 0.75 keV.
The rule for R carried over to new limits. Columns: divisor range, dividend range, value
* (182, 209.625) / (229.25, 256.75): 0.98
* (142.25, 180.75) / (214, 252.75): 1.36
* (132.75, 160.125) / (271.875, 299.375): 1.23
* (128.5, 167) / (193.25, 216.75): 1.31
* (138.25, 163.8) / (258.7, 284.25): 1.32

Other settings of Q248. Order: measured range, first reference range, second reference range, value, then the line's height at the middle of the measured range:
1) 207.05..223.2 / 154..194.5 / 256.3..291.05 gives -3.53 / 1.63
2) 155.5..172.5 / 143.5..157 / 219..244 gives 5.21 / 1.56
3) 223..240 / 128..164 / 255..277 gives -0.92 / 1.75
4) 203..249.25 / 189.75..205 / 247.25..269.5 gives -1.36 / 1.84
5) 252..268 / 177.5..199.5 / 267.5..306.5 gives 0.50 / 1.89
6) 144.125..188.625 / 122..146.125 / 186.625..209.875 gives 9.89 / 1.85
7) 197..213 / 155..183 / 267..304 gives -4.63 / 1.5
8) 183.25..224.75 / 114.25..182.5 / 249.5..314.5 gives -4.86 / 1.71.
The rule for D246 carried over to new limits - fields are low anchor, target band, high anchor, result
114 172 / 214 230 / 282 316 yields -1.45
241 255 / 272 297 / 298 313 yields 0.29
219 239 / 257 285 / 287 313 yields 0.91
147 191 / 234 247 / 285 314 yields -0.81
